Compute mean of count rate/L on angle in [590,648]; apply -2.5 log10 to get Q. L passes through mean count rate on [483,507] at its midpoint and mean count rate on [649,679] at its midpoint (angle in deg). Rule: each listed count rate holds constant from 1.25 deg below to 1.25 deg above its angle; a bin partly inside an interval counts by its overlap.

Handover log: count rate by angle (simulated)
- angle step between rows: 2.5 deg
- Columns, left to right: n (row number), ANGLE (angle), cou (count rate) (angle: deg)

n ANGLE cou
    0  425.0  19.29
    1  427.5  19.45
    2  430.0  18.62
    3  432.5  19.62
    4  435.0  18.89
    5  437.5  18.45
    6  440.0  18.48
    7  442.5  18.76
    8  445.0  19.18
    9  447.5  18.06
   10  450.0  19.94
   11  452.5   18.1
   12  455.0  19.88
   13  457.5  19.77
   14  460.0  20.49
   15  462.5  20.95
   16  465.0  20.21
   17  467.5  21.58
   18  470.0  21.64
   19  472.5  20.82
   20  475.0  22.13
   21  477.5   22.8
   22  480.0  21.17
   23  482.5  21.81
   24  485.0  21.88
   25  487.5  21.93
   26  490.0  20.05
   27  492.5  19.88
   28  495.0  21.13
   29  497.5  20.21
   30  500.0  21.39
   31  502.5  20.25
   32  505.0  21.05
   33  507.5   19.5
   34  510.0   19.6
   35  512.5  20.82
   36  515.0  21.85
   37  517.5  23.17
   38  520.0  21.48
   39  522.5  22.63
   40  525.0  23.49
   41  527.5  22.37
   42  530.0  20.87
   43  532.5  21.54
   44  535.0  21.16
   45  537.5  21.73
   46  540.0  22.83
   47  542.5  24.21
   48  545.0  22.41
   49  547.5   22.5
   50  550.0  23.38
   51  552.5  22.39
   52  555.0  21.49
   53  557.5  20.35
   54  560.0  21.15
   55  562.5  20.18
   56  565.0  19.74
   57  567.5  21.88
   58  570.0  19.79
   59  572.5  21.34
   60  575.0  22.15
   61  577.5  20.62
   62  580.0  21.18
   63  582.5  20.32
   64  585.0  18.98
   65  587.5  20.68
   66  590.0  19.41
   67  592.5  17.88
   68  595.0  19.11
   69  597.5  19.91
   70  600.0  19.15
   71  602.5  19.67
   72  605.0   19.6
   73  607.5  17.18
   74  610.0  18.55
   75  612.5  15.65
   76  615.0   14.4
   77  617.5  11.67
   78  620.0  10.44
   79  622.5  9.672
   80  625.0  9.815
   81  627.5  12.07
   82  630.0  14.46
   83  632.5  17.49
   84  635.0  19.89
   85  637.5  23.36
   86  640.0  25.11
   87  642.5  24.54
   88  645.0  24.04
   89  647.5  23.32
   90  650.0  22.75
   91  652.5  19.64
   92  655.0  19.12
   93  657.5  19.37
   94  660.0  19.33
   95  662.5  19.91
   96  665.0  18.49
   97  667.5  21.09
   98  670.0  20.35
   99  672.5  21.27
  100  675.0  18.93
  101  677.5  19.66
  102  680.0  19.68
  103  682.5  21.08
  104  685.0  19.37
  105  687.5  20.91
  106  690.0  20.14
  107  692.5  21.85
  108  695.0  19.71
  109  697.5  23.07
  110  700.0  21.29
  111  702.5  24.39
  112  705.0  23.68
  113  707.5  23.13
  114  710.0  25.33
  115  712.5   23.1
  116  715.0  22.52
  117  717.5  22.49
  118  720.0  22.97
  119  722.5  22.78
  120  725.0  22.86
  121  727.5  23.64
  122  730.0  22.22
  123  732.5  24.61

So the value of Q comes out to 0.15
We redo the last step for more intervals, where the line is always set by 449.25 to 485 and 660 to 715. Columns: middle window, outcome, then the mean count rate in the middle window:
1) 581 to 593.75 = 0.08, 19.5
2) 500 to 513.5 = 0.03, 20.3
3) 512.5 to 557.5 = -0.06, 22.2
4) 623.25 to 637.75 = 0.34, 15.5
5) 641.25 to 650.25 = -0.13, 23.8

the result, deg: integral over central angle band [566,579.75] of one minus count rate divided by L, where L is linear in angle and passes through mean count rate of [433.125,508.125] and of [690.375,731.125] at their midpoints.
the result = 0.16 deg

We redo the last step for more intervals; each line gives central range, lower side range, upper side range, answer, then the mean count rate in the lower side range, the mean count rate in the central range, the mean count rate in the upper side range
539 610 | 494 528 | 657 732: 2.5 deg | 21.3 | 20.7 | 21.5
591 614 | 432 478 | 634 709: 2.6 deg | 19.9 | 18.5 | 21.3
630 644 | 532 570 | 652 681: -0.8 deg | 21.7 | 21.4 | 19.7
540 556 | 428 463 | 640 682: -2.2 deg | 19.2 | 22.8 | 20.9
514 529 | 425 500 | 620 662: -2.1 deg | 20.2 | 22.5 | 18.8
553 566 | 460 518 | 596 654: -0.8 deg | 21.1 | 20.7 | 17.9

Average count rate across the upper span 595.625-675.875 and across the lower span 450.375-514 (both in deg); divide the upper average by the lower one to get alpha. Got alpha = 0.89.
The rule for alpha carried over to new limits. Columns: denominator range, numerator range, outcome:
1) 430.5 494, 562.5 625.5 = 0.89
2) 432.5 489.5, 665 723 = 1.06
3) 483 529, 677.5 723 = 1.03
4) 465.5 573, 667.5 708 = 0.98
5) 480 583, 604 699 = 0.88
